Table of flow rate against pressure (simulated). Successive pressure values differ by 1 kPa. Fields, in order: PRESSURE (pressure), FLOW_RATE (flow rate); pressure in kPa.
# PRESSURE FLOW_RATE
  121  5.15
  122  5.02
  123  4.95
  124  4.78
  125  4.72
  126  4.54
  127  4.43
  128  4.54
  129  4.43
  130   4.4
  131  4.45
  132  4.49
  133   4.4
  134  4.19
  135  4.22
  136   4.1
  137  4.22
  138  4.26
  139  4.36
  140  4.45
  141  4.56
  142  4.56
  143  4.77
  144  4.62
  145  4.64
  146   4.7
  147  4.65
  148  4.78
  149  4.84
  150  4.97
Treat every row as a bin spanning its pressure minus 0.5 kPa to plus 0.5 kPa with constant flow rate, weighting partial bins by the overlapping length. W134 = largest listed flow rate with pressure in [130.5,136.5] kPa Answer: 4.49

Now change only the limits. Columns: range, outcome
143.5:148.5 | 4.78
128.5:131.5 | 4.45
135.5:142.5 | 4.56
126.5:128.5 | 4.54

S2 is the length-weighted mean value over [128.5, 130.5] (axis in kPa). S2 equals 4.42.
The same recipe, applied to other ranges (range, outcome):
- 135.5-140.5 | 4.28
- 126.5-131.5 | 4.45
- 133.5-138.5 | 4.2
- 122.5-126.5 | 4.75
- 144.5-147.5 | 4.66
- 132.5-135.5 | 4.27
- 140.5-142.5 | 4.56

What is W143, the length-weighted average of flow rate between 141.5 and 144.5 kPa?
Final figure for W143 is 4.65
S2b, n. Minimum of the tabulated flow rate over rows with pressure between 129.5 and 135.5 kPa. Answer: 4.19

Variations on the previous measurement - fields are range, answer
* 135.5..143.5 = 4.1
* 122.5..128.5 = 4.43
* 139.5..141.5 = 4.45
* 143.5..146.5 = 4.62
